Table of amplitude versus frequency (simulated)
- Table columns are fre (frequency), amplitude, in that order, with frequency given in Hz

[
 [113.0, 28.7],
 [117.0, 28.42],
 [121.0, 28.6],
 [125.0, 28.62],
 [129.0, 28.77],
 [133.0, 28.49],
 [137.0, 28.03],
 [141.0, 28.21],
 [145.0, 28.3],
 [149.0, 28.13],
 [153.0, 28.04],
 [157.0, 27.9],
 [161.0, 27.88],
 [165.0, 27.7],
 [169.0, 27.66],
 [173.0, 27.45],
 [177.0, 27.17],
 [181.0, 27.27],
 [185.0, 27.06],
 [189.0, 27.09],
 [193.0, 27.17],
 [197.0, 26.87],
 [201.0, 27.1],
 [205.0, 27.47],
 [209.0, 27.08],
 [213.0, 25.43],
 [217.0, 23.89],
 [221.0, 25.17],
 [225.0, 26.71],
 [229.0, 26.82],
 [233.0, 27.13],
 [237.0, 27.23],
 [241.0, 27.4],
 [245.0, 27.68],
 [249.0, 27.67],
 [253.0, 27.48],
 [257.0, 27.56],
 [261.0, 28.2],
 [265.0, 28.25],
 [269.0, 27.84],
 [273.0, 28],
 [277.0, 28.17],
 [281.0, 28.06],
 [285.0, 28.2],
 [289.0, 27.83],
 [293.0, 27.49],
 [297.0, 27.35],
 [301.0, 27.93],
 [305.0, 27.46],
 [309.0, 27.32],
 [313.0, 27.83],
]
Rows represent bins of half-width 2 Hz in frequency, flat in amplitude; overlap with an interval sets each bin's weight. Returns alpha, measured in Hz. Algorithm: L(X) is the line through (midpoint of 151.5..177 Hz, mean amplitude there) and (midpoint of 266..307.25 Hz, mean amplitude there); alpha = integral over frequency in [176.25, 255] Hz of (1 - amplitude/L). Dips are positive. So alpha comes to 2.64 Hz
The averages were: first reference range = 27.7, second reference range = 27.8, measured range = 26.8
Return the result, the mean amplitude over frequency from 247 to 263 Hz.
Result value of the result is 27.7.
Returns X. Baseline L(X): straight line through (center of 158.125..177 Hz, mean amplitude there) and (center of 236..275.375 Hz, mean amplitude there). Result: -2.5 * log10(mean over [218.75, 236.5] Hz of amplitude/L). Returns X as 0.049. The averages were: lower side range 27.6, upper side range 27.7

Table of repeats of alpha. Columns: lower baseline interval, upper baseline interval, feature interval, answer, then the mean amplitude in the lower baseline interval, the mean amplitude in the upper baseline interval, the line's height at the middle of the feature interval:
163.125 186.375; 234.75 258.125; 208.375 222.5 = 1.1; 27.4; 27.5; 27.5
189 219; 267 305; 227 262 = -0.4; 26.5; 27.9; 27.2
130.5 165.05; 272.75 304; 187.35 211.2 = 0.8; 28.1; 27.9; 28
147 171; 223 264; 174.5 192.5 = 0.4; 27.9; 27.4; 27.7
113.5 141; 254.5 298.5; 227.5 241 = 0.5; 28.5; 27.9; 28.1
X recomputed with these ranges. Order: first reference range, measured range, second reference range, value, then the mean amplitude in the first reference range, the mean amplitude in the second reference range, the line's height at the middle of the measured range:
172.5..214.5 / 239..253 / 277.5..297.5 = 0.00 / 27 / 27.8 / 27.5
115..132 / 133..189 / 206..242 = 0.00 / 28.6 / 26.3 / 27.7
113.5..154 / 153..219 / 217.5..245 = 0.02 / 28.4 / 26.7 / 27.5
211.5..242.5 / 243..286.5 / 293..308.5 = -0.04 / 26.2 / 27.5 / 26.9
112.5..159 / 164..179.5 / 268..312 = 0.03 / 28.3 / 27.8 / 28.2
